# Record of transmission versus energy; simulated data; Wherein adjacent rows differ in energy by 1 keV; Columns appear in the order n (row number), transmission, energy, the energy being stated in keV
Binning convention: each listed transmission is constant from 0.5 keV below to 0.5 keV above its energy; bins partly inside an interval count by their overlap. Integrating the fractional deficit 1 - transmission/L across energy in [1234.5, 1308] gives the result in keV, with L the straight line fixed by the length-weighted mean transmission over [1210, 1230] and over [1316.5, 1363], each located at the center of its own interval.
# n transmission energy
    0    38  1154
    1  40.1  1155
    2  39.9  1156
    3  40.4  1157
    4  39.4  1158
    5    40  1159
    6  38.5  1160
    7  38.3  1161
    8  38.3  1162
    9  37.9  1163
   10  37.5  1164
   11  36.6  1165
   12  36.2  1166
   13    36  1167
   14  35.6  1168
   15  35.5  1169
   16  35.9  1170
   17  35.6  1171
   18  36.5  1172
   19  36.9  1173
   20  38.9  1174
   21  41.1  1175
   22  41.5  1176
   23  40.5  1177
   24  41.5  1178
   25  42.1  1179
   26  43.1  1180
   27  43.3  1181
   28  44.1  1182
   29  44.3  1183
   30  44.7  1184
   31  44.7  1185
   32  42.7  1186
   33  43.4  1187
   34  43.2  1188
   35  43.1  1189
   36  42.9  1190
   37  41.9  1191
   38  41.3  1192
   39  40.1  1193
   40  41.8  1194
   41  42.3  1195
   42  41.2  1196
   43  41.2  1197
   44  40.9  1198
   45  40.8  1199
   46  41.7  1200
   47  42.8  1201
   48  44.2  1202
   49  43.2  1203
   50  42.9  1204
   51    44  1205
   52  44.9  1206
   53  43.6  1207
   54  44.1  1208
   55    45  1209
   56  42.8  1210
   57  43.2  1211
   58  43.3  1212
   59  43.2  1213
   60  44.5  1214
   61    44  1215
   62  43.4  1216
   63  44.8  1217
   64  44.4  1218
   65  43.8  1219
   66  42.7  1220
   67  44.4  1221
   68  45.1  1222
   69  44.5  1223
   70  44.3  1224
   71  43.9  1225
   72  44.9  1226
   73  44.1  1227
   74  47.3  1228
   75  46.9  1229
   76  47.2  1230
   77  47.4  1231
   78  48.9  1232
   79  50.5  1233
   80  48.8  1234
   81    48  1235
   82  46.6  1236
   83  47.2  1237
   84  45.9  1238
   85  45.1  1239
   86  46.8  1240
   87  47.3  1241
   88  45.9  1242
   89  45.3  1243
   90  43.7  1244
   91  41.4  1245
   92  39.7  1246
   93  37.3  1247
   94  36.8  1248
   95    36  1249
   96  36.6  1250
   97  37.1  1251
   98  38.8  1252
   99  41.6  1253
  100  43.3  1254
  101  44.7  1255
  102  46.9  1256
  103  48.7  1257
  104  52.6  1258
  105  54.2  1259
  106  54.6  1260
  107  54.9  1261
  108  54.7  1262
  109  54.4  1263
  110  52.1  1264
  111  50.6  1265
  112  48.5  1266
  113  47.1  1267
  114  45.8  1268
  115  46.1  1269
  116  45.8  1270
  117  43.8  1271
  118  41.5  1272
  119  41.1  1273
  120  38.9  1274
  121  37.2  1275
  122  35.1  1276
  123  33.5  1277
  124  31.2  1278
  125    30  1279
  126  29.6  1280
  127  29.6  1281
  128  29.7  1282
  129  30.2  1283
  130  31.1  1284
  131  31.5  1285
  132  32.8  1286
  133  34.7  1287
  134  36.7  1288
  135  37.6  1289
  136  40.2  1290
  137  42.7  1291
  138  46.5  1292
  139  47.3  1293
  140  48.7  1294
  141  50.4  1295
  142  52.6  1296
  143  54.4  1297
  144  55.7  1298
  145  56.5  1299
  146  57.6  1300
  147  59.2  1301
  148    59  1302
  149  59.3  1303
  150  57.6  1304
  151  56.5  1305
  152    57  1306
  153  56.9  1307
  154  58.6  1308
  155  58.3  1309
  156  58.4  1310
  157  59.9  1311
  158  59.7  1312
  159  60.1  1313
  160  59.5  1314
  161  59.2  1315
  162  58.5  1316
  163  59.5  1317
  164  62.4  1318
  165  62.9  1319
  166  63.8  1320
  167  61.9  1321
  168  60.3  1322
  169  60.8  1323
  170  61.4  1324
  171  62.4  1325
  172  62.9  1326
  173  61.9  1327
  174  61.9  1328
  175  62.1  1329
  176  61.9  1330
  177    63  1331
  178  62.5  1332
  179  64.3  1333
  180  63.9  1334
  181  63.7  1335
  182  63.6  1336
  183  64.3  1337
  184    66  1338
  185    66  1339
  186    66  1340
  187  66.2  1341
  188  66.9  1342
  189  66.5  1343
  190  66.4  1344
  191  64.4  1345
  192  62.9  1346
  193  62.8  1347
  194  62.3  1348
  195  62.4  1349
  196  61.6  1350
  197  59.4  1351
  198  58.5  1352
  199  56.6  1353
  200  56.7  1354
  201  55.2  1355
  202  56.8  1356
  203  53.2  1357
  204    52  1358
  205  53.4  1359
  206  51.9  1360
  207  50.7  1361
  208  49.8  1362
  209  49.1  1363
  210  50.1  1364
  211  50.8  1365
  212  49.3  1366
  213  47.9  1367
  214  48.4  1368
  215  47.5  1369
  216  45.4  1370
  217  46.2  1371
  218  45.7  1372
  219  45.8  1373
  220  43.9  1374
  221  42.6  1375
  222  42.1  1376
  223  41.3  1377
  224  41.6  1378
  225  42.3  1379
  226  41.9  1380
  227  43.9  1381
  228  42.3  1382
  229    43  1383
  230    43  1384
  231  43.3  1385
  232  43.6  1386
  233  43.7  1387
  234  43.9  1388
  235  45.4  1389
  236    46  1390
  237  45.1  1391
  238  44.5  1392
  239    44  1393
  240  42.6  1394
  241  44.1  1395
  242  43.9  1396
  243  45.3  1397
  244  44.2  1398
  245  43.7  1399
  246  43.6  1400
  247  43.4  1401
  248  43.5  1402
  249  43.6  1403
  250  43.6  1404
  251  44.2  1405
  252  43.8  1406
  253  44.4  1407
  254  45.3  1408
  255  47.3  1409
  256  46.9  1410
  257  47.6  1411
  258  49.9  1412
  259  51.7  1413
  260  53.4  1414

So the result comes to 9.4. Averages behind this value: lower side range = 44.4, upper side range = 60.9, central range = 44.8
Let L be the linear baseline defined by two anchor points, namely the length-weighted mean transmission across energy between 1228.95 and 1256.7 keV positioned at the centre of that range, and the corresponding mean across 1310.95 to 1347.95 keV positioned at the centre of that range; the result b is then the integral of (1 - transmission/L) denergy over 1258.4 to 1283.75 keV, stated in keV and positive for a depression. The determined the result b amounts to 3.77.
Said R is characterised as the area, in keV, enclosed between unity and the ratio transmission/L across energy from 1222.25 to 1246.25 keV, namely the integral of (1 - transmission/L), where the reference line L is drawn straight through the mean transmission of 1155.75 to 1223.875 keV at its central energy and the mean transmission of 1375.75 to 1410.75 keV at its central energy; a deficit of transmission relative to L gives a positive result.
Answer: -2.2 keV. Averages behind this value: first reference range 41.5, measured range 46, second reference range 43.9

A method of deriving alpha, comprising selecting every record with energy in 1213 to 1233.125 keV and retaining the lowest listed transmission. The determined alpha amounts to 42.7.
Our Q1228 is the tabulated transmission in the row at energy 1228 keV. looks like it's 47.3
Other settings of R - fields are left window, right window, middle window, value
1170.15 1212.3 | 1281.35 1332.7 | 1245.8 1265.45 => 1.1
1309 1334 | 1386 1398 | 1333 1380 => -1.6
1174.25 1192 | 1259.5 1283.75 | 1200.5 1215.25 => -0.4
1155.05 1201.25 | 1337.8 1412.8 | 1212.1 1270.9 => -3.1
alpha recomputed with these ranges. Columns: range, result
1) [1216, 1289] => 29.6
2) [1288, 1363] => 36.7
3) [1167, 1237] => 35.5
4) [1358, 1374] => 43.9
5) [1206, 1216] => 42.8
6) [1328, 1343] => 61.9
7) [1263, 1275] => 37.2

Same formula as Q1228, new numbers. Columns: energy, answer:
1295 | 50.4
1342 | 66.9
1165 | 36.6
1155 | 40.1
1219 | 43.8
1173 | 36.9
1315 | 59.2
